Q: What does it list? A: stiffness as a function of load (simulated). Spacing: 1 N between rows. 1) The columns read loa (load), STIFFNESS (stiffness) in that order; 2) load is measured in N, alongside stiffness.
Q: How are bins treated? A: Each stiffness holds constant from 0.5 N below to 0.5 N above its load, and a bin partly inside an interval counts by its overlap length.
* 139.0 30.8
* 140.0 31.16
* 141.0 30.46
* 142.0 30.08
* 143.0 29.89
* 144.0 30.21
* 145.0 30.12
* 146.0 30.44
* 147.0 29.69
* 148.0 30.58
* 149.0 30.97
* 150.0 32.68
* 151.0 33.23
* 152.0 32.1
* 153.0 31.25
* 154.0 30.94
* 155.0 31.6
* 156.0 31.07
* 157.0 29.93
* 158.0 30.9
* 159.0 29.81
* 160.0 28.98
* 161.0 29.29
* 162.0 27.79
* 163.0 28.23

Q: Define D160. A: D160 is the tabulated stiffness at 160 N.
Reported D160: 28.98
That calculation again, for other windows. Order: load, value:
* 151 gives 33.23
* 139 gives 30.8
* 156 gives 31.07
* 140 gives 31.16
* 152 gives 32.1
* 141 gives 30.46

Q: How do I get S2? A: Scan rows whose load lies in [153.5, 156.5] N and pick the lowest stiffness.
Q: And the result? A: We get 30.94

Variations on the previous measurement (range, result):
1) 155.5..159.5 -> 29.81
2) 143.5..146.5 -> 30.12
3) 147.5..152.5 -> 30.58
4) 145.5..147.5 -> 29.69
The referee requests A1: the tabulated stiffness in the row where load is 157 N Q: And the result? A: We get 29.93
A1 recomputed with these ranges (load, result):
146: 30.44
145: 30.12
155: 31.6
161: 29.29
